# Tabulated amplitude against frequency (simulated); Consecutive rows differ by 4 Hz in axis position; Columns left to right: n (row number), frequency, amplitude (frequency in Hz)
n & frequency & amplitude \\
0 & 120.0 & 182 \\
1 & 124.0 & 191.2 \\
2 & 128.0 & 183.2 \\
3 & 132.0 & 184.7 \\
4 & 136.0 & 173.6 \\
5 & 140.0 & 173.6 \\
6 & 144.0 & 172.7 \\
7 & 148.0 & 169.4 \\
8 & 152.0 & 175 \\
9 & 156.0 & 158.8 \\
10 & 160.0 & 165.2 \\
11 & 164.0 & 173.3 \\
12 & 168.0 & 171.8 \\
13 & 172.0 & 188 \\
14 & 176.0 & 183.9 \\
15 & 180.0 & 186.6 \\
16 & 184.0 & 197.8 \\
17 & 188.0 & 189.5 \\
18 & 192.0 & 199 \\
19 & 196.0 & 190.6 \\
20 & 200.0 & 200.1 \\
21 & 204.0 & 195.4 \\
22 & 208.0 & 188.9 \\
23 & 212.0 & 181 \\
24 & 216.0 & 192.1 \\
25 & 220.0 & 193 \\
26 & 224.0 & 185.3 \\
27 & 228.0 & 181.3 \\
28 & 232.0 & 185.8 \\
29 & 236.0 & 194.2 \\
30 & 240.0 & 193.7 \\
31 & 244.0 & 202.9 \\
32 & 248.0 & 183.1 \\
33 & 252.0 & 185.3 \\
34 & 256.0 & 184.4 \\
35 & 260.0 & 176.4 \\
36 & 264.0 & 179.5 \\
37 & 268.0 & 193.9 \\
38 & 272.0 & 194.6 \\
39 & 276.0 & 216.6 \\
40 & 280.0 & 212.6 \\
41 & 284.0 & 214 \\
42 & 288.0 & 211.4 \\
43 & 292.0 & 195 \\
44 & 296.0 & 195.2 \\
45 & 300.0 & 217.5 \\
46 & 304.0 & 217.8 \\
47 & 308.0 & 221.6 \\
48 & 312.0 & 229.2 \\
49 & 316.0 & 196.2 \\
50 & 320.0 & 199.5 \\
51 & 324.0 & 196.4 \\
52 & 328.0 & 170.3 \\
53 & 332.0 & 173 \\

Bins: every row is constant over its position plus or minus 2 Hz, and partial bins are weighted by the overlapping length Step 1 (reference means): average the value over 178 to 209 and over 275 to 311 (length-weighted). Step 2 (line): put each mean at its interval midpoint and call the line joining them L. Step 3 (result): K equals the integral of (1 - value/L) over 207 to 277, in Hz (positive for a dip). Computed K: 4.57 Hz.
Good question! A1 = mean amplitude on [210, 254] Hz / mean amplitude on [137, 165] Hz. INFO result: 1.11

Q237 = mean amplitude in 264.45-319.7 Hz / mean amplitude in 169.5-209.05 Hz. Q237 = 1.1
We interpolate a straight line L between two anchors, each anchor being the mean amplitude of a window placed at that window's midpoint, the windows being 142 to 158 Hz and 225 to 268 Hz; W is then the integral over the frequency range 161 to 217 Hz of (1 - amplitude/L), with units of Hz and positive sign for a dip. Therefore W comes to -3.7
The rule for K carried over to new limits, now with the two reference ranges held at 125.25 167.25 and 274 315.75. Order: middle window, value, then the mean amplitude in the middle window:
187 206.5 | -0.9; 195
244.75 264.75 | 1.8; 183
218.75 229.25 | 0.4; 186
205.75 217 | 0.2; 187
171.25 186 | -0.6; 189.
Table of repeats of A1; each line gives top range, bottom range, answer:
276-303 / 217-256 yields 1.10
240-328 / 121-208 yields 1.10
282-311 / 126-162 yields 1.22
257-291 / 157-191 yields 1.10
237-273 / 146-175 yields 1.09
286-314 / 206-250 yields 1.12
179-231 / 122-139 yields 1.04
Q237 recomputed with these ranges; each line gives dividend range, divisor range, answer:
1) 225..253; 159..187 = 1.04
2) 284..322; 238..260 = 1.11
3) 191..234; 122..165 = 1.09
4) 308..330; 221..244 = 1.06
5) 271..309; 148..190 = 1.17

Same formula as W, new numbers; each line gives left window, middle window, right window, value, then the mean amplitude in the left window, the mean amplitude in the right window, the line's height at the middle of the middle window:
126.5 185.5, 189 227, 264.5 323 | -0.62 Hz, 177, 207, 188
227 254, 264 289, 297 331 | -0.97 Hz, 190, 205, 197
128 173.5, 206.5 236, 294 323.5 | 0.42 Hz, 174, 210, 190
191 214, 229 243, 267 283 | 0.50 Hz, 192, 206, 198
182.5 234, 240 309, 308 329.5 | -0.90 Hz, 191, 201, 197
